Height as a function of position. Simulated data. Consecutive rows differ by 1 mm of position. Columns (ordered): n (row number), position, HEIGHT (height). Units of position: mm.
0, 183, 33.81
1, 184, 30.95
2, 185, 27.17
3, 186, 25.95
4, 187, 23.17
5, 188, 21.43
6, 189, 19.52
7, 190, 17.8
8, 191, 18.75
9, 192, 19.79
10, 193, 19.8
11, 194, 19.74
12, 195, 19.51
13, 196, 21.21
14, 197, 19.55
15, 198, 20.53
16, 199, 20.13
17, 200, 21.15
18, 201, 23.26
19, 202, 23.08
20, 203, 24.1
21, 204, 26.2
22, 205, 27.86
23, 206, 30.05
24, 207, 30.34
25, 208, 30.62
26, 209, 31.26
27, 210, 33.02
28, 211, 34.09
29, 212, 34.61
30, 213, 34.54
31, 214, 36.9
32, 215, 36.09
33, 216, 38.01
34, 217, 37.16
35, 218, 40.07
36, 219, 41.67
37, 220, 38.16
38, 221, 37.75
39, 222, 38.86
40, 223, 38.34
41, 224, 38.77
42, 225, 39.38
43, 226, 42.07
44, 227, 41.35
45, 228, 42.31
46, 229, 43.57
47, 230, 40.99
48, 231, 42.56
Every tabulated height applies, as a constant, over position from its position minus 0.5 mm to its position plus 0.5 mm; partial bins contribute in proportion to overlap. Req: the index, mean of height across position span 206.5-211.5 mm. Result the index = 31.9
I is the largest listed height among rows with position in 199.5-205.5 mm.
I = 27.86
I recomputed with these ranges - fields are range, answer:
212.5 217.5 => 38.01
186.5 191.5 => 23.17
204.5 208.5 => 30.62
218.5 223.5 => 41.67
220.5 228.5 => 42.31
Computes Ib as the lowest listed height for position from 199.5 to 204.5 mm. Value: 21.15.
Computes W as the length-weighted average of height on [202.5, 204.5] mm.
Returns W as 25.1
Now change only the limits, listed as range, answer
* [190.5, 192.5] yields 19.3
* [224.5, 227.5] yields 40.9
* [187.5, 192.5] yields 19.5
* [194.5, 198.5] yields 20.2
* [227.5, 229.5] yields 42.9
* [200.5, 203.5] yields 23.5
